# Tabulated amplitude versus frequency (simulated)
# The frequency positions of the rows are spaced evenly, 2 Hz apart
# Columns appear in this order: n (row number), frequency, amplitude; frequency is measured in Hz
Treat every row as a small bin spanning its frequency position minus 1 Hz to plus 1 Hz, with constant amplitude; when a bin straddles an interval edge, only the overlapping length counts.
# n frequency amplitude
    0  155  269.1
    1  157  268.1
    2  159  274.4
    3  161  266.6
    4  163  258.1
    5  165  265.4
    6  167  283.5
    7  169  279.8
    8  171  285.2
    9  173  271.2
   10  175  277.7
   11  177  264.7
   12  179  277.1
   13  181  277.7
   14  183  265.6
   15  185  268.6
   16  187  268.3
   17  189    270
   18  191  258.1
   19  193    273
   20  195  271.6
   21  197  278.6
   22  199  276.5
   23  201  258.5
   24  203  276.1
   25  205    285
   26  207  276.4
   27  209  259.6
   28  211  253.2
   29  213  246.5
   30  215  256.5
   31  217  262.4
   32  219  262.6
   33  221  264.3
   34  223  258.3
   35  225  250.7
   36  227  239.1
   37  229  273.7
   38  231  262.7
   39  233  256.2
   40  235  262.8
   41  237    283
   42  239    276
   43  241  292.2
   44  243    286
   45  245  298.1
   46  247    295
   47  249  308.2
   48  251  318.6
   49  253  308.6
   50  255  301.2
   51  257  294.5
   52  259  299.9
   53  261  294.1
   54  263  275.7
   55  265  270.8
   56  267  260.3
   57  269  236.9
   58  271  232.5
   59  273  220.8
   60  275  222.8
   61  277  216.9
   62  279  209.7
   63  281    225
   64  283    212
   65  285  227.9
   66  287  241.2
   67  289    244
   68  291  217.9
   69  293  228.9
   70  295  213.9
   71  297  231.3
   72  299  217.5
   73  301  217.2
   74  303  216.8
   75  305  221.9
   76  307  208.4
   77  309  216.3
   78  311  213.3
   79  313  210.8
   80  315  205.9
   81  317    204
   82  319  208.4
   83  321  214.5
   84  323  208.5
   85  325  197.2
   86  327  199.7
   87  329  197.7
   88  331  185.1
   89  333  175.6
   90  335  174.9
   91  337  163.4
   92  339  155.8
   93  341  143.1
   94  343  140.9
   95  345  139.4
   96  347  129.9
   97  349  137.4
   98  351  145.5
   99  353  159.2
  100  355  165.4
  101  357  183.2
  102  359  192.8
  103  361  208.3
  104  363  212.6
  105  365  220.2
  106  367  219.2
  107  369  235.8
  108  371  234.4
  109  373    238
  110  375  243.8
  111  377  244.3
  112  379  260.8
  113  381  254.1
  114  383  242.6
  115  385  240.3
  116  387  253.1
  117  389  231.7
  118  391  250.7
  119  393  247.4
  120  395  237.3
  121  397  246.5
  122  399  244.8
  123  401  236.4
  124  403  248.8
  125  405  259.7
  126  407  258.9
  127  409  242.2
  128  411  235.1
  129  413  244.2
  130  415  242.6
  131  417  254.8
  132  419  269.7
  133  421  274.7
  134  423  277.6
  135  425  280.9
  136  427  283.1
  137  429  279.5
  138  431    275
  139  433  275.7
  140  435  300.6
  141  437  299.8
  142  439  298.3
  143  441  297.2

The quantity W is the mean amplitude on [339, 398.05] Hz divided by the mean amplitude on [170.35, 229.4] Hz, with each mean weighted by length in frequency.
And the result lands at 0.8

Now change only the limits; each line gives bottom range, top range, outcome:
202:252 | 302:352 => 0.68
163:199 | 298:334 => 0.76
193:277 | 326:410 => 0.78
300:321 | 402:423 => 1.20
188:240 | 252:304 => 0.92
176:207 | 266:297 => 0.84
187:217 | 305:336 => 0.76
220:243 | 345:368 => 0.67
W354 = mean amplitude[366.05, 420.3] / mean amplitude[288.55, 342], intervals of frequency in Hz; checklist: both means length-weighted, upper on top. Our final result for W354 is 1.2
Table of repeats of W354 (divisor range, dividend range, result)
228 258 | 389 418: 0.85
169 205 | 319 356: 0.62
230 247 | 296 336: 0.74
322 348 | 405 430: 1.54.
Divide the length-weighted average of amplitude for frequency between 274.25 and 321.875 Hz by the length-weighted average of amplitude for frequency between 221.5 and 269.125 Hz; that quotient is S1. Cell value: 0.78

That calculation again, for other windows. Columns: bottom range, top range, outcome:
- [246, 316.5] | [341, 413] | 0.89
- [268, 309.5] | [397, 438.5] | 1.19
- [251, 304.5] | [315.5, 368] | 0.74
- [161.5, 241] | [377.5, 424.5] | 0.93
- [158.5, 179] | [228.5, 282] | 0.99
